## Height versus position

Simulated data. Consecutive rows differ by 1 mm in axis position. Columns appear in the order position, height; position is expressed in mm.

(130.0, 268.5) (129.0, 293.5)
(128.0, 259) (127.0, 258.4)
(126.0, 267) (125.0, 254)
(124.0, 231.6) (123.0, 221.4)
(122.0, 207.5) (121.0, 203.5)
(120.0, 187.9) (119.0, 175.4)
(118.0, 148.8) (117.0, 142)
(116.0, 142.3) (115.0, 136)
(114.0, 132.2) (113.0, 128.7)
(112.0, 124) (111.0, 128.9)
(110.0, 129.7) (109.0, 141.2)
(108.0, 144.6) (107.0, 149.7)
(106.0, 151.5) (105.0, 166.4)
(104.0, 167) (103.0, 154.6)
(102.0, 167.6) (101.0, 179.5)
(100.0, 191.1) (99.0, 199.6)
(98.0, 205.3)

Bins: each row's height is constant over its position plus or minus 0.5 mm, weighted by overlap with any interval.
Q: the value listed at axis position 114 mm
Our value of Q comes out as 132.2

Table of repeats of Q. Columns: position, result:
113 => 128.7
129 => 293.5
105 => 166.4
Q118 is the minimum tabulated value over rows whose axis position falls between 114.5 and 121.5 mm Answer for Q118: 136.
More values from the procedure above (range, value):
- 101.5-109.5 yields 141.2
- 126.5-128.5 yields 258.4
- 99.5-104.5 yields 154.6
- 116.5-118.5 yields 142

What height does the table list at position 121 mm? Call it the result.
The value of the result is 203.5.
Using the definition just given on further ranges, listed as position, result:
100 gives 191.1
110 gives 129.7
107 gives 149.7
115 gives 136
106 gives 151.5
